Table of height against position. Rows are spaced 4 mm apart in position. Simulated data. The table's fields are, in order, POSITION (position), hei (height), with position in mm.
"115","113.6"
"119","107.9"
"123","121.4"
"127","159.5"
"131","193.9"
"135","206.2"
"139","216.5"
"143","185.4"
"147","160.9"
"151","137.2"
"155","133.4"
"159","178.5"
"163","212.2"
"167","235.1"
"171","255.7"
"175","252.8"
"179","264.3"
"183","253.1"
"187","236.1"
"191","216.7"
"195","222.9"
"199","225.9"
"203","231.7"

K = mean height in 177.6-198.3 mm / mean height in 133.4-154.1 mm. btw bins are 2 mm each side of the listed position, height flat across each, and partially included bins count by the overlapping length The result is 1.33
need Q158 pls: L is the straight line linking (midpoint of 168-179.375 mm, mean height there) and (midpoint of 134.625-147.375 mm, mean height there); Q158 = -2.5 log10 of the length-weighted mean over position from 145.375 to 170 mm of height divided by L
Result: 0.25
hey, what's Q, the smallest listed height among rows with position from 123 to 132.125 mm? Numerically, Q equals 121.4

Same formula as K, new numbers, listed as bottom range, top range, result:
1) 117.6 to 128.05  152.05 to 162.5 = 1.27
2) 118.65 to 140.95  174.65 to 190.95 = 1.44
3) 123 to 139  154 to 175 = 1.16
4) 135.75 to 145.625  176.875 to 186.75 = 1.28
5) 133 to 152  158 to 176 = 1.24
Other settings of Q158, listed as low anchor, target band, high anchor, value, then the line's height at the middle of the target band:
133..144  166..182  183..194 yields -0.136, 223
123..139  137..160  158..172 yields 0.193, 202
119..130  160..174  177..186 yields -0.022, 226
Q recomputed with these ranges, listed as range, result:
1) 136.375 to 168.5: 133.4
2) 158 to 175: 178.5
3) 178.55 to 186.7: 253.1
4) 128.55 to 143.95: 185.4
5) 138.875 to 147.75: 160.9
